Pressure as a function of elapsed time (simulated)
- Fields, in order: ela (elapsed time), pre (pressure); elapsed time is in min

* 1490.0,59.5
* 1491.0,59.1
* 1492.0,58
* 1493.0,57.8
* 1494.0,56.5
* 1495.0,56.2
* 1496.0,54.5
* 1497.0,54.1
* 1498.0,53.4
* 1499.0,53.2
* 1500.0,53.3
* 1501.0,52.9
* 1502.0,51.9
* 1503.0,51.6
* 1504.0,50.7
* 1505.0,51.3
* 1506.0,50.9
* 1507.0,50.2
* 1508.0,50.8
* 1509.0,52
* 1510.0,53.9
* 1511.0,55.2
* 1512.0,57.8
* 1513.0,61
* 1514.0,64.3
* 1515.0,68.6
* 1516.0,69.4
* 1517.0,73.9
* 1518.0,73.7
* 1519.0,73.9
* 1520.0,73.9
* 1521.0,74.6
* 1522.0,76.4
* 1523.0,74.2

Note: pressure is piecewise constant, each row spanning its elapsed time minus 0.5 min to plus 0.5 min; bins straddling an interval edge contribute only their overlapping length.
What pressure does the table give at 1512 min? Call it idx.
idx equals 57.8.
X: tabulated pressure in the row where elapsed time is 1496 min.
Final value 54.5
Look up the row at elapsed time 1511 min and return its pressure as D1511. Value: 55.2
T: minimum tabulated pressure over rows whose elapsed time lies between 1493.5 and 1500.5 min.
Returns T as 53.2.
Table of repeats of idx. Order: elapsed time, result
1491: 59.1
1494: 56.5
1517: 73.9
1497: 54.1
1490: 59.5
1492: 58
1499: 53.2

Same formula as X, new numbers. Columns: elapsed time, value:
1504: 50.7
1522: 76.4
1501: 52.9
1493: 57.8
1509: 52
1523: 74.2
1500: 53.3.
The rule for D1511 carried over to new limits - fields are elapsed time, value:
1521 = 74.6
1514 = 64.3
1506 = 50.9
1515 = 68.6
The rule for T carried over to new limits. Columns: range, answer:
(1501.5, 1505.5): 50.7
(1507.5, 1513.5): 50.8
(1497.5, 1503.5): 51.6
